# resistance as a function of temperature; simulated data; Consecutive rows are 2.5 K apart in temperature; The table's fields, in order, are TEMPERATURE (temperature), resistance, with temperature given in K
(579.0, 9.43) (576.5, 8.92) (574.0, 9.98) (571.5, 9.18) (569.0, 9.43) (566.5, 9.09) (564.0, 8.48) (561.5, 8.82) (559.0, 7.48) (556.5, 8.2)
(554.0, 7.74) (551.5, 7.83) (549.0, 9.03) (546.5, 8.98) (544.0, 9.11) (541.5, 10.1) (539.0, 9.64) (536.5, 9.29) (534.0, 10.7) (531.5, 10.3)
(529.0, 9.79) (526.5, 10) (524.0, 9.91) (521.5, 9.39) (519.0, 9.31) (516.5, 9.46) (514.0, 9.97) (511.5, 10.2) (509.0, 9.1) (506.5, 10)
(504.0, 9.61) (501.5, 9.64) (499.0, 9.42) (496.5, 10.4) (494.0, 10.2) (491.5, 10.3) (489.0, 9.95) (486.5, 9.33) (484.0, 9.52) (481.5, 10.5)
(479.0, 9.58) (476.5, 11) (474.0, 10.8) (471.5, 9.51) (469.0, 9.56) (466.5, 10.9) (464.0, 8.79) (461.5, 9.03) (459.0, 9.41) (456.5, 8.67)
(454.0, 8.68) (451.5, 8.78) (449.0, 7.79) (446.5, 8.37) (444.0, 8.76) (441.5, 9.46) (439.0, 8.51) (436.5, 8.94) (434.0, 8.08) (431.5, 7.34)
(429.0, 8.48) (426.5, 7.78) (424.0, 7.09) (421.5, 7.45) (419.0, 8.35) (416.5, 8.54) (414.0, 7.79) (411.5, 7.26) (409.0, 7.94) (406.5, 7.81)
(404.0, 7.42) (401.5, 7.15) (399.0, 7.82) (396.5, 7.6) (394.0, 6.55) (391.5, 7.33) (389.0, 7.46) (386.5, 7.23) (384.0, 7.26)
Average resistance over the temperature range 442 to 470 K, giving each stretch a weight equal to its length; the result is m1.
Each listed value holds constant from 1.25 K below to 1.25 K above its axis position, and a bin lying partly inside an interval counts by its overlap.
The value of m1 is 8.98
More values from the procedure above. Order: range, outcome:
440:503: 9.53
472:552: 9.78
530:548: 9.72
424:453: 8.34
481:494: 9.91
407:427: 7.78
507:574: 9.27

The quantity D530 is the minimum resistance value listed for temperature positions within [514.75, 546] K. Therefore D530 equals 9.11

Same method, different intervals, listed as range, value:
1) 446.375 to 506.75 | 7.79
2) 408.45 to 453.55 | 7.09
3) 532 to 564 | 7.48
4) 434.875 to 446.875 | 8.37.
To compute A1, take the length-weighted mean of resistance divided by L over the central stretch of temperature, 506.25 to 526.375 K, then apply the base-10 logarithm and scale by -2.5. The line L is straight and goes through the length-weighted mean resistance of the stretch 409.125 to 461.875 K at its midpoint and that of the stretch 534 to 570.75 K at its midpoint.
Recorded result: -0.12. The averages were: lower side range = 8.29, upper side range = 8.87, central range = 9.67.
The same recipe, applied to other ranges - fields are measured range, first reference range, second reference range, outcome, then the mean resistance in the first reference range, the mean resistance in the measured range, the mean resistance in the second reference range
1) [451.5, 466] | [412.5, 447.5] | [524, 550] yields -0.05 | 8.2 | 9.01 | 9.71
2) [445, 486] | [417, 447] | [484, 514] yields -0.05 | 8.22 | 9.42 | 9.82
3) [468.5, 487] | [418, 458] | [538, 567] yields -0.19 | 8.29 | 10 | 8.69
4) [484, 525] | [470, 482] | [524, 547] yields 0.03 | 10.2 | 9.75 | 9.8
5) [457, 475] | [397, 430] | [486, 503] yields -0.06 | 7.75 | 9.66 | 9.91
